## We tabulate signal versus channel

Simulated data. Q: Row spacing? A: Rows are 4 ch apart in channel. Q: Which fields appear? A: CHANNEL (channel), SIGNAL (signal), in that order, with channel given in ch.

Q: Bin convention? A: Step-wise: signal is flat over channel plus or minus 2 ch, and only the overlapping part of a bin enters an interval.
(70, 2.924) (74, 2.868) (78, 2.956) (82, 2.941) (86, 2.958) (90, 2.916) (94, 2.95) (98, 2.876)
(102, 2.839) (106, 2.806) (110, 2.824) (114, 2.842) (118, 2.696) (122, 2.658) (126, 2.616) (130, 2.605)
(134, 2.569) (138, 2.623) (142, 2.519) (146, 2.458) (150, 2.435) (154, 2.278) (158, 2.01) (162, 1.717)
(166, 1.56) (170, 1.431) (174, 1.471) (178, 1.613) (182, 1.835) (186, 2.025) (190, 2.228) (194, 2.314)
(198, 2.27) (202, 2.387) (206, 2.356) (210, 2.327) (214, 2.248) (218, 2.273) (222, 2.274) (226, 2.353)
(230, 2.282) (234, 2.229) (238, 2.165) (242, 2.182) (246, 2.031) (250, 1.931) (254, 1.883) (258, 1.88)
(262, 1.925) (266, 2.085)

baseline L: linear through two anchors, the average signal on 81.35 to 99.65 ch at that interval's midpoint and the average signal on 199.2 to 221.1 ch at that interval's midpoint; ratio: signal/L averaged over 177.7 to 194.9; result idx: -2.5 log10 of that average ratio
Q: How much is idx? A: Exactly 0.20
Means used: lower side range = 2.93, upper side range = 2.31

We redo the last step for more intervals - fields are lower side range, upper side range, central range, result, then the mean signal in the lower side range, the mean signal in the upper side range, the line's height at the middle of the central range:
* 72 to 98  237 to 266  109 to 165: 0.08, 2.93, 2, 2.64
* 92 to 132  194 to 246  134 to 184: 0.26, 2.77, 2.27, 2.55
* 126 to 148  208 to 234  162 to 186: 0.44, 2.56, 2.29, 2.44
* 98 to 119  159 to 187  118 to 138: -0.07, 2.81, 1.66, 2.47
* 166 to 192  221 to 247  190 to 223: -0.16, 1.75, 2.22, 1.99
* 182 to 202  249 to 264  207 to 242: -0.11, 2.19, 1.9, 2.05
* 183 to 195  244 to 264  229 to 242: -0.11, 2.15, 1.93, 1.99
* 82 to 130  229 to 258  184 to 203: 0.05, 2.81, 2.08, 2.35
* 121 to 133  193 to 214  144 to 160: 0.10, 2.62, 2.32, 2.52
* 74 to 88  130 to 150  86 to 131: -0.02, 2.94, 2.54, 2.75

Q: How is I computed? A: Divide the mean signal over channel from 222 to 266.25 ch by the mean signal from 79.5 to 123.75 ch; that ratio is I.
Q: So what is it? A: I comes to 0.74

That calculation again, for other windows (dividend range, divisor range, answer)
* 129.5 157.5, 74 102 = 0.84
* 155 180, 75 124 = 0.58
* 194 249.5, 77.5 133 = 0.80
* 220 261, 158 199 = 1.15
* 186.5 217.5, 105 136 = 0.85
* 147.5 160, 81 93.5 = 0.77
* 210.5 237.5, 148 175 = 1.22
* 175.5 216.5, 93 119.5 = 0.76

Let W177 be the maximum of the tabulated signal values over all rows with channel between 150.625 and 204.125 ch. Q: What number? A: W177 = 2.387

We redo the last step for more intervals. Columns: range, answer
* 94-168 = 2.95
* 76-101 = 2.958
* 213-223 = 2.274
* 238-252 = 2.182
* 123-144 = 2.623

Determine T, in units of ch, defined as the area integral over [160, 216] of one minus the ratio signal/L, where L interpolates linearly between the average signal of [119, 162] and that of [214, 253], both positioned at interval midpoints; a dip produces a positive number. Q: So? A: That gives 7.8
